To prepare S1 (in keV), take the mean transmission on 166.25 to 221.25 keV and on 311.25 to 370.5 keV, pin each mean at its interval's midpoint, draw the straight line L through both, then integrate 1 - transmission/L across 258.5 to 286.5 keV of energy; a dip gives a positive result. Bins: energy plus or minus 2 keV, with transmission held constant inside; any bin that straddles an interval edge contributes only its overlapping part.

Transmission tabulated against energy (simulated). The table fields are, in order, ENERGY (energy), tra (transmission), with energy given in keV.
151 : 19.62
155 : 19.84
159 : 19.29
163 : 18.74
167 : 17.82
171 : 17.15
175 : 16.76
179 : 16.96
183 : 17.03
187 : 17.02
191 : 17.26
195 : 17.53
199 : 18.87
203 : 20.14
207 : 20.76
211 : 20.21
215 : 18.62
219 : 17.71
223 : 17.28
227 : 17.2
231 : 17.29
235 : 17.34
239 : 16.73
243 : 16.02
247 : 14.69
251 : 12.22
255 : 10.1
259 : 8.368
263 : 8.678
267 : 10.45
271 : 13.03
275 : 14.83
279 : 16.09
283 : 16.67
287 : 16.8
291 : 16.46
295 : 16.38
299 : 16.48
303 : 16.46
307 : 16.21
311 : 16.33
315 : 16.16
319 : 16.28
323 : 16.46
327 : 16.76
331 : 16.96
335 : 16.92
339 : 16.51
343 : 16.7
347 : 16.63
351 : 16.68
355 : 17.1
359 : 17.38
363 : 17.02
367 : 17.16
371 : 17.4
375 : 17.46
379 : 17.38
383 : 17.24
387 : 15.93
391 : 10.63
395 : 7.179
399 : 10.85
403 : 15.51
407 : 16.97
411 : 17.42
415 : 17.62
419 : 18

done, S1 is 7.00 keV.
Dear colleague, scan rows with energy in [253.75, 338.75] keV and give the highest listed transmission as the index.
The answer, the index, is 16.96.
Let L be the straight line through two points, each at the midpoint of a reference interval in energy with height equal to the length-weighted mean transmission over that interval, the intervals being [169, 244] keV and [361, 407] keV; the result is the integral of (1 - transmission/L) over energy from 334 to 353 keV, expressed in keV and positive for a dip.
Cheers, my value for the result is -1.3 keV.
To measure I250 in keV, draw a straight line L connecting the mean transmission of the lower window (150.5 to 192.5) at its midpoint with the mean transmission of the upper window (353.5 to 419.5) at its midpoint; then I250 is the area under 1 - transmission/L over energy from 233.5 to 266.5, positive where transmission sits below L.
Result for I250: 8.3 keV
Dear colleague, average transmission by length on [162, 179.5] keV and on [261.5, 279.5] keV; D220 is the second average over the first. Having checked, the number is 0.7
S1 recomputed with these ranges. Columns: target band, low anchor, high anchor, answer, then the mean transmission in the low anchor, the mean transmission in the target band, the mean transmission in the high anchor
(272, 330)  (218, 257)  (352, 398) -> -2.57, 15.6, 16.3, 15.5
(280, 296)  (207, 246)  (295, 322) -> 0.11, 17.7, 16.6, 16.3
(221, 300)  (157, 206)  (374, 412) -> 9.59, 17.9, 14.6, 14.5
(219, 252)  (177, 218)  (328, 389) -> 3.23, 18.4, 16.3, 17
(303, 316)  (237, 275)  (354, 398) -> -2.37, 12.4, 16.3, 15.5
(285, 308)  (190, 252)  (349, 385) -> 1.20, 17.6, 16.5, 17.2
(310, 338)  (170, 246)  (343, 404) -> -0.70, 17.8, 16.6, 15.5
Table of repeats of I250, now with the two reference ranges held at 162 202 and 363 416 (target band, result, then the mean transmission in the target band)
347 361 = -1.2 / 17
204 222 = -2.1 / 19.3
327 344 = -0.9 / 16.8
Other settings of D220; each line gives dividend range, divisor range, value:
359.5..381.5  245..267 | 1.60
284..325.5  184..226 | 0.89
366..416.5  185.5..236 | 0.83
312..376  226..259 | 1.14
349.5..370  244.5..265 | 1.56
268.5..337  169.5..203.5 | 0.92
